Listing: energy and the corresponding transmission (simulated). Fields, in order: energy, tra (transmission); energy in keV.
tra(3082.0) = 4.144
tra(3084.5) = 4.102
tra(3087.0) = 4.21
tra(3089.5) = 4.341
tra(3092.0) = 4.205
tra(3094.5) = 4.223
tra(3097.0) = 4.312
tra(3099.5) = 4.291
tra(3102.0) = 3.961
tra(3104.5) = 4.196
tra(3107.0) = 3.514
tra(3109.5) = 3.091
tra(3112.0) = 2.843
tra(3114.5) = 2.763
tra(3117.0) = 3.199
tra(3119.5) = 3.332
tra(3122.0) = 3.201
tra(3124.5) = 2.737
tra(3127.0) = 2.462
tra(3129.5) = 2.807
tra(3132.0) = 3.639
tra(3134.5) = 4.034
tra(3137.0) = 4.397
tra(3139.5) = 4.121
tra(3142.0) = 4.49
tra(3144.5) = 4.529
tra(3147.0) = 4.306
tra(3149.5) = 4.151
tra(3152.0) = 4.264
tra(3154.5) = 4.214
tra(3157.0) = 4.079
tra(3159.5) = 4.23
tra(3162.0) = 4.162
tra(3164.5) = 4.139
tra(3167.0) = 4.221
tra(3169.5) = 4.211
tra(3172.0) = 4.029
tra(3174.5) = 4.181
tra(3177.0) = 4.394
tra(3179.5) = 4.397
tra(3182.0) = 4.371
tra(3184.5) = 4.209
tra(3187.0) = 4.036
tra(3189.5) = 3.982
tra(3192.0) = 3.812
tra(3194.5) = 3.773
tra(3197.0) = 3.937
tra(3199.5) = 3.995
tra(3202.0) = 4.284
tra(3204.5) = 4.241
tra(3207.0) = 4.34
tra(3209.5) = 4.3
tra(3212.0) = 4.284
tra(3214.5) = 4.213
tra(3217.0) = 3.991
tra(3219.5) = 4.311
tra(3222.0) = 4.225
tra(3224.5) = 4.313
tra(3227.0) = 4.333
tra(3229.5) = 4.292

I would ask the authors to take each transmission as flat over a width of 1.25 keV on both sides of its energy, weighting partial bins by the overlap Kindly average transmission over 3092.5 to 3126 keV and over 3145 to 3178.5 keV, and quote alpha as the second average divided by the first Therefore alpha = 1.20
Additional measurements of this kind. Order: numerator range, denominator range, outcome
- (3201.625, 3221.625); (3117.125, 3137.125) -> 1.30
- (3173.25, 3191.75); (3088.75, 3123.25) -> 1.15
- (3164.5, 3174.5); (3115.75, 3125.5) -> 1.33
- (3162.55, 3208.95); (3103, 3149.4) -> 1.17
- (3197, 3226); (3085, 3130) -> 1.18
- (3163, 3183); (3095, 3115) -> 1.15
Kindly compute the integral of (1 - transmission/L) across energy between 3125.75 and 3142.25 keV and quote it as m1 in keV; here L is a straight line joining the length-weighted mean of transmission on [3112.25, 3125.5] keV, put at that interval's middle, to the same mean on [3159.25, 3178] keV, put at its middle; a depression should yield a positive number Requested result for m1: -1.2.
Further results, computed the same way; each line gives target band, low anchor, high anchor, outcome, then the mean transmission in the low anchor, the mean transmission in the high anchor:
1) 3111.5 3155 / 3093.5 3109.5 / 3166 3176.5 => 4.73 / 4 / 4.18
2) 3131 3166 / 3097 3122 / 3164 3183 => -2.23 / 3.49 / 4.25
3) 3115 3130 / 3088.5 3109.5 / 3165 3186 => 4.25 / 4.07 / 4.25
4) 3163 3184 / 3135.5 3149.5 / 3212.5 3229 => 0.29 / 4.34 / 4.24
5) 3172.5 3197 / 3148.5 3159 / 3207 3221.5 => 0.53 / 4.18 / 4.23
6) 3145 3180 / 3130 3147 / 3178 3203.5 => -0.82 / 4.15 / 4.08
